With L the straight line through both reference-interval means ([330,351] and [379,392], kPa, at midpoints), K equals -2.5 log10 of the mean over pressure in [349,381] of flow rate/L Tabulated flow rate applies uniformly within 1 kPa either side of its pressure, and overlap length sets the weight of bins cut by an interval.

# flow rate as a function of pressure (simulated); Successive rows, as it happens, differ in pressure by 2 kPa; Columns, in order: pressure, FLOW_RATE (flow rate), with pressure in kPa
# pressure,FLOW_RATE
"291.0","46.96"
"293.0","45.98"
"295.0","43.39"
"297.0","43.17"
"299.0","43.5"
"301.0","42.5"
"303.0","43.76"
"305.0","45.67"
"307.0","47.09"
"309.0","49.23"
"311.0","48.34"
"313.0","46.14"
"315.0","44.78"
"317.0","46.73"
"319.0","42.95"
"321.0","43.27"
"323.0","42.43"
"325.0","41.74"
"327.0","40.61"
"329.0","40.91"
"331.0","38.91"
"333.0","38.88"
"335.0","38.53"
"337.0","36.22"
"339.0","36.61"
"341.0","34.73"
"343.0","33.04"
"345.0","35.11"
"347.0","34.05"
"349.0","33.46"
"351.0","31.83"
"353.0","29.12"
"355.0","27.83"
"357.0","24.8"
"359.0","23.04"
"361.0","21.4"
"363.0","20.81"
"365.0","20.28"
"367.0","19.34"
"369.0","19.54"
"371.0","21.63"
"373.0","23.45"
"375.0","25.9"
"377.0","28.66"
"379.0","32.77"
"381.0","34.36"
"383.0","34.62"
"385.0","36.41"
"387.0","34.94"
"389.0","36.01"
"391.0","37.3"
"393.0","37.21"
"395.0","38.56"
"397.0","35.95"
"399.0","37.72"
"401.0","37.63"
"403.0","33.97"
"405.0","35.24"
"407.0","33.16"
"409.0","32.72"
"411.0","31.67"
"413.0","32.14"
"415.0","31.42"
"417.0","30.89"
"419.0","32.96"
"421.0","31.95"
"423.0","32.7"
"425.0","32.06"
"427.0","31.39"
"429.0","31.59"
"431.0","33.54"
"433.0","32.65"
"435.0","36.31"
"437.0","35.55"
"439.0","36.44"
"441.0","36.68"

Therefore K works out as 0.37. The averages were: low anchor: 35.8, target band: 25.3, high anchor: 35.4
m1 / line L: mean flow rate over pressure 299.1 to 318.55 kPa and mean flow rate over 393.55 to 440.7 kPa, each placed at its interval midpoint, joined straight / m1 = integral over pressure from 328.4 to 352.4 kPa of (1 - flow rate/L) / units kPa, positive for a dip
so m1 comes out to 3.7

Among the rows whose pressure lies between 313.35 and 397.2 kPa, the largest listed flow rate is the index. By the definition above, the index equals 46.73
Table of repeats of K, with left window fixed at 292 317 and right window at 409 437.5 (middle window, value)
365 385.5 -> 0.36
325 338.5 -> 0.09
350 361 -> 0.43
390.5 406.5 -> -0.04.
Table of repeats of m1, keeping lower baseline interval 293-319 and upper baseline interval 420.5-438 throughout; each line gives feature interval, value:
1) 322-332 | 0.5 kPa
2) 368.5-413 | 4.8 kPa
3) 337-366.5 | 8.5 kPa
